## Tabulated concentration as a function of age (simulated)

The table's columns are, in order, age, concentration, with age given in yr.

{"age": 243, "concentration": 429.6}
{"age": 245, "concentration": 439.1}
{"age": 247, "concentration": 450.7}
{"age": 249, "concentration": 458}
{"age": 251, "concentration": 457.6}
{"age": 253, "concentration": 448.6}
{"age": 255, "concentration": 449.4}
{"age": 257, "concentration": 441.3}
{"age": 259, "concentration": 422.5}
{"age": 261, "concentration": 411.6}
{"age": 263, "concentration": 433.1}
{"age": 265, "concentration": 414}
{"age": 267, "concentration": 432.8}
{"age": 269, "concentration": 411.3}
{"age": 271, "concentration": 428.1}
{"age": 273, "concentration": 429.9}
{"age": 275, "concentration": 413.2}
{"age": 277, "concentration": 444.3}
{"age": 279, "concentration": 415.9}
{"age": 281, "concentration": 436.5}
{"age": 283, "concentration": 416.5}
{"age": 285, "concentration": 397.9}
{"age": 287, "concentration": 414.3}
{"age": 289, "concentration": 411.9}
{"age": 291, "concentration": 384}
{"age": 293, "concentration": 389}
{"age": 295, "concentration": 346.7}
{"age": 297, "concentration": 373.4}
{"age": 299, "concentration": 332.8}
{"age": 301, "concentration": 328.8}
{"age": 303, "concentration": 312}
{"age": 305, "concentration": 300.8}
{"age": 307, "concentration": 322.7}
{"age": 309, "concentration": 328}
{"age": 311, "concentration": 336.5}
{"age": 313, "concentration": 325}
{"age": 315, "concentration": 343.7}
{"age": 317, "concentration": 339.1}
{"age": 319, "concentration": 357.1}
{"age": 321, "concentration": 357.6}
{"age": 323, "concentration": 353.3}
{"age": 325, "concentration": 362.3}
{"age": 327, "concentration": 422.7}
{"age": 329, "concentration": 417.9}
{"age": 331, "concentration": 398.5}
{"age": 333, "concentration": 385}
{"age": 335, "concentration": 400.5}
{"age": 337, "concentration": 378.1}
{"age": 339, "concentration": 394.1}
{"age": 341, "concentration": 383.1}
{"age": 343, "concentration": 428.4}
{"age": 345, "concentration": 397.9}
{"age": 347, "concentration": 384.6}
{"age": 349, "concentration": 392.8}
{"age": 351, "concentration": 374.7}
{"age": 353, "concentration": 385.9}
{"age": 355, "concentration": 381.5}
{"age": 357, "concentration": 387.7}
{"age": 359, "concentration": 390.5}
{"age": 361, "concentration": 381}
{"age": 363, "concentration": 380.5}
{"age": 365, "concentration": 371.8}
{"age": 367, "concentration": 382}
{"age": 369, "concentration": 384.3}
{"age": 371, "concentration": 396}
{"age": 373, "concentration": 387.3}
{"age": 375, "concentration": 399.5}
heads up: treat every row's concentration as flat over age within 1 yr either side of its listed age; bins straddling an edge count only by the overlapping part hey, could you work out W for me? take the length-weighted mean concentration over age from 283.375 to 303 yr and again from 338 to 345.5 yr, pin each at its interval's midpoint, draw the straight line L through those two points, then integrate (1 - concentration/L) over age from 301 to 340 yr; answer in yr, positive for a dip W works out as 3.1 yr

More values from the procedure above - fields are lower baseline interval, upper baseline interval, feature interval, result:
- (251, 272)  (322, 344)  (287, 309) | 3.19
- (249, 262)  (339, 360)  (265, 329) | 6.29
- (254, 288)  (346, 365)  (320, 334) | 0.42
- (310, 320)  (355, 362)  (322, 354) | -2.39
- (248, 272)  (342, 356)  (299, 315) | 3.41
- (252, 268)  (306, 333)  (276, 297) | -0.22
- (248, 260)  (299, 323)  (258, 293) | -1.31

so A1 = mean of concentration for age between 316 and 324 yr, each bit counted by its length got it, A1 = 352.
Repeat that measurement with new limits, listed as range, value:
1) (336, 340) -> 386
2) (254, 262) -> 431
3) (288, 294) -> 395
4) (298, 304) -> 325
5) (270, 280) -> 426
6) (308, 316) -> 333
